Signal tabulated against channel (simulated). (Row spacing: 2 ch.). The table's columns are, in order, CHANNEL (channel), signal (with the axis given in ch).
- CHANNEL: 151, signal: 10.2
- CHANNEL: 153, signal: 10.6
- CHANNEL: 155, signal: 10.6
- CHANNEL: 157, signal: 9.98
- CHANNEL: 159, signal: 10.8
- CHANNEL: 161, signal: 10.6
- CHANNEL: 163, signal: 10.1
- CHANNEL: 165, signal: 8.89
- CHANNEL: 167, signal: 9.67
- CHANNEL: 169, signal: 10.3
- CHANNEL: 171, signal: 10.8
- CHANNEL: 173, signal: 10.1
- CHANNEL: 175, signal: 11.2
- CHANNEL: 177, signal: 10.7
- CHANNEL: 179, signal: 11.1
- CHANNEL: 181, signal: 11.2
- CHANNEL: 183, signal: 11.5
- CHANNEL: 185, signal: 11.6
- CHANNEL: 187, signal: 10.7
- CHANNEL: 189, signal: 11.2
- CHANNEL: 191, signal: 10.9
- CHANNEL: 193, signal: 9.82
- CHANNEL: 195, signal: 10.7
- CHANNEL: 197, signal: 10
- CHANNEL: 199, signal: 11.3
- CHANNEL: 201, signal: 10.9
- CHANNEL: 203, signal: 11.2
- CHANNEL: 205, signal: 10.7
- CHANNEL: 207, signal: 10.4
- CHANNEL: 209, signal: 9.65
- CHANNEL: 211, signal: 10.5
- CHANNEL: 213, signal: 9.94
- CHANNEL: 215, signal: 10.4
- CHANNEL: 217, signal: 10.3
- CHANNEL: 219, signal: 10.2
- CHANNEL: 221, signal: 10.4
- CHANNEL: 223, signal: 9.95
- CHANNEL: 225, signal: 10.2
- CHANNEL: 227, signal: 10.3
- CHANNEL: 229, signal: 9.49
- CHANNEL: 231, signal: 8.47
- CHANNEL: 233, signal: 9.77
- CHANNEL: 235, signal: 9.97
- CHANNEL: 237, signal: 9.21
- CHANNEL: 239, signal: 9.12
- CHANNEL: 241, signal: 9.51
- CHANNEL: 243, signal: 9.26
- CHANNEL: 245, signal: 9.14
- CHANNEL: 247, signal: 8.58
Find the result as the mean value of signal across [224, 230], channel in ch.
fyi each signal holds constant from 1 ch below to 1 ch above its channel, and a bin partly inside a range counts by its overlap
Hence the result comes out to 10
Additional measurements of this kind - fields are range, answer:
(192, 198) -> 10.2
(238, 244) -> 9.3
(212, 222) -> 10.2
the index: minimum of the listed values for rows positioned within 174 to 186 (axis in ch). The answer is 10.7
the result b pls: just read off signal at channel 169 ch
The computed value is 10.3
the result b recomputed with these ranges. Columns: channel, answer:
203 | 11.2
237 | 9.21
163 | 10.1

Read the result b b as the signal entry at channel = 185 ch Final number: 11.6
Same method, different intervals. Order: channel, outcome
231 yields 8.47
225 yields 10.2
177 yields 10.7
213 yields 9.94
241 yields 9.51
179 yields 11.1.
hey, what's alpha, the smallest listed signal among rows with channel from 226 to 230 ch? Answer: 9.49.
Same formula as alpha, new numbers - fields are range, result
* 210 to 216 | 9.94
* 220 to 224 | 9.95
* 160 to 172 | 8.89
